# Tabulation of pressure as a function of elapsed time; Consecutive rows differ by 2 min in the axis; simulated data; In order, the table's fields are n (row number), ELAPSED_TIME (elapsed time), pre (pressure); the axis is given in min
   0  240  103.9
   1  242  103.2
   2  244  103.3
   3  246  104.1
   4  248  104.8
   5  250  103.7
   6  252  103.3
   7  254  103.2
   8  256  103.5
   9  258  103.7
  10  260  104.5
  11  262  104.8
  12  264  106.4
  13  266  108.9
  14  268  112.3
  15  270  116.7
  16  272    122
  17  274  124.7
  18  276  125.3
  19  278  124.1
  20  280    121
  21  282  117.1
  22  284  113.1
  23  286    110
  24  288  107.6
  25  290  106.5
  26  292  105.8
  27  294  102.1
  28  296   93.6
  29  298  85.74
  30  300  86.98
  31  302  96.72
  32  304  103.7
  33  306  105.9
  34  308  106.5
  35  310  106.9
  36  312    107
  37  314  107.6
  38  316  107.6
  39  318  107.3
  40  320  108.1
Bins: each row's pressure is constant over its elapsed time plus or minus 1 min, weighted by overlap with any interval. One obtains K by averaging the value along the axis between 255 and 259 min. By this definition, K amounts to 104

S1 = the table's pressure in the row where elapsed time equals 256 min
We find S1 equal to 103.5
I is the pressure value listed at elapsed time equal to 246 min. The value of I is 104.1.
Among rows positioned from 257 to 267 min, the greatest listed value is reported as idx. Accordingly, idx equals 108.9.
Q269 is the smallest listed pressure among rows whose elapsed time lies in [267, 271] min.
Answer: 112.3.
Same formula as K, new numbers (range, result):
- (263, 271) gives 111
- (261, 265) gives 106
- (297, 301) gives 86.4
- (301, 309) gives 103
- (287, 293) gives 107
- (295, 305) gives 93.3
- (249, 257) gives 103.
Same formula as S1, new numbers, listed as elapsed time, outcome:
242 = 103.2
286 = 110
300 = 86.98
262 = 104.8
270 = 116.7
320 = 108.1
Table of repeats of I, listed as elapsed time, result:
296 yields 93.6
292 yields 105.8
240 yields 103.9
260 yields 104.5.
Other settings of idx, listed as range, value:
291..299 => 105.8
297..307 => 105.9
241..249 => 104.8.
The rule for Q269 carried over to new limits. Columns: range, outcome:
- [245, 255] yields 103.2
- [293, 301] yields 85.74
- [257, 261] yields 103.7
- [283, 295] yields 102.1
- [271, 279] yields 122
